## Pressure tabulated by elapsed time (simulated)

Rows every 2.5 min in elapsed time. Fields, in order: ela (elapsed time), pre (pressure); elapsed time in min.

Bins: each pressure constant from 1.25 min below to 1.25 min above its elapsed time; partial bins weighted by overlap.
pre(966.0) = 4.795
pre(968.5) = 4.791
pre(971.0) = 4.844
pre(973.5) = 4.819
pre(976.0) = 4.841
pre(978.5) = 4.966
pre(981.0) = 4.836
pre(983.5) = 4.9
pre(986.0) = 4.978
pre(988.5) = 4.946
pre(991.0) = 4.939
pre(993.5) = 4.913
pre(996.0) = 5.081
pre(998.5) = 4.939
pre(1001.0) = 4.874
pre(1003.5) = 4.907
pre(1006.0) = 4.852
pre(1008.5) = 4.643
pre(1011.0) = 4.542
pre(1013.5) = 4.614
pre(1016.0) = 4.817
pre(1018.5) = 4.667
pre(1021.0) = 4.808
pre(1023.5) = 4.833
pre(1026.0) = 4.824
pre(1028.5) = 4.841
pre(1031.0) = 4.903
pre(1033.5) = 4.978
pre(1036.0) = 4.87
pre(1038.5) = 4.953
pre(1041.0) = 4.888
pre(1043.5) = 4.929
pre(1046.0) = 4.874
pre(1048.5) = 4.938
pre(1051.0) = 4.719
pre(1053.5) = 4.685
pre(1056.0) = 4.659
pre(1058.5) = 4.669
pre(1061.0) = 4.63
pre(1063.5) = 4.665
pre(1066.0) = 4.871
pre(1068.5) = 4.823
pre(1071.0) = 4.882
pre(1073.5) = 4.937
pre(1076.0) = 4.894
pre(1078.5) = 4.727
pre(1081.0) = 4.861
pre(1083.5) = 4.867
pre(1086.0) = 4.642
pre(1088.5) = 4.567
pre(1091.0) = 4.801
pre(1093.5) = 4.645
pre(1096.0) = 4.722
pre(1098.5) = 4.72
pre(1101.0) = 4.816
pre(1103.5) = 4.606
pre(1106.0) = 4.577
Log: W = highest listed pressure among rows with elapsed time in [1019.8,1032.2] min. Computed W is 4.903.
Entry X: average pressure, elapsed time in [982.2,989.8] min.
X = 4.94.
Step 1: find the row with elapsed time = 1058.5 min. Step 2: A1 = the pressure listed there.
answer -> 4.669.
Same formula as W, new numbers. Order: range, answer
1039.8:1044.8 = 4.929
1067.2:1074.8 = 4.937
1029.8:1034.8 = 4.978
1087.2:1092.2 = 4.801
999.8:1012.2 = 4.907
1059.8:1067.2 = 4.871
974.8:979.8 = 4.966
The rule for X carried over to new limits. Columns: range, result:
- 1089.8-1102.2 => 4.74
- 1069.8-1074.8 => 4.91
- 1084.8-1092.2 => 4.67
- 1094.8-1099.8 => 4.72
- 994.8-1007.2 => 4.93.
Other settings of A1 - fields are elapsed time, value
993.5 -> 4.913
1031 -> 4.903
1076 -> 4.894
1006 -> 4.852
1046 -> 4.874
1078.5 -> 4.727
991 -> 4.939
